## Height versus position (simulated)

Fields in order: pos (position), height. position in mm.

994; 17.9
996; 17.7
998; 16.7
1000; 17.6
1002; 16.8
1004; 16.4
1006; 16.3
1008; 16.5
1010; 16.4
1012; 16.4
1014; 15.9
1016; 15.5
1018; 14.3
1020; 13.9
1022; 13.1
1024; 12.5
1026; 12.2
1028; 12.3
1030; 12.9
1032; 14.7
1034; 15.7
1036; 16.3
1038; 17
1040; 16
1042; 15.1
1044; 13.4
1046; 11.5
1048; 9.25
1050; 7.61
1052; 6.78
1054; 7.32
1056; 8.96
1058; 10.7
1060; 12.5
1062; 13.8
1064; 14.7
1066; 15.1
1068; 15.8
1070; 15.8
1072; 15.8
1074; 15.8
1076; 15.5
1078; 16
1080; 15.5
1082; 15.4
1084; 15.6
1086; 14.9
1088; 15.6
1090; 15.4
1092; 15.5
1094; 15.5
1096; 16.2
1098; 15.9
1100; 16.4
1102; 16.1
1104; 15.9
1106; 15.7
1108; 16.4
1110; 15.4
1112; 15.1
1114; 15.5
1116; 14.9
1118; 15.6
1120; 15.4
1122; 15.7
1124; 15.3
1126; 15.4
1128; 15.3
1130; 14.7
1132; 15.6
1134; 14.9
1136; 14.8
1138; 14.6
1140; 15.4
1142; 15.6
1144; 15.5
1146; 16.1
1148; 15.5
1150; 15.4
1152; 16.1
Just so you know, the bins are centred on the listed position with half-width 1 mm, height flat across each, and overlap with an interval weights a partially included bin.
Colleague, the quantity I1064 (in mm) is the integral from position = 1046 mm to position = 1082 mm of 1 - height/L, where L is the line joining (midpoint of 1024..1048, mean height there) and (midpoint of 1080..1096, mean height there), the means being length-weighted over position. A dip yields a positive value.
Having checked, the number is 5.0 mm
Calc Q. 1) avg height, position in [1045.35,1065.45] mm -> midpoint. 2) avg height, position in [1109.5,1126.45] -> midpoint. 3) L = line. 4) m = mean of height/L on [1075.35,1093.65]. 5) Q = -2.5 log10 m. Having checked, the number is -0.216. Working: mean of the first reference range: 10.4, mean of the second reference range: 15.4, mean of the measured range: 15.5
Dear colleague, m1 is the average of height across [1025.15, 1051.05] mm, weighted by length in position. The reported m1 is 13.4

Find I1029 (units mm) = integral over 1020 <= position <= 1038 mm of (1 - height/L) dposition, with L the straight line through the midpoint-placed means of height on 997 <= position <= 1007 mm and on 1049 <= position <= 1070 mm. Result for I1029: 0.43 mm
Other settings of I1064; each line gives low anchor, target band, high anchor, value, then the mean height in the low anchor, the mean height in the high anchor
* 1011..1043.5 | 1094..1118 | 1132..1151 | -1.0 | 14.6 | 15.3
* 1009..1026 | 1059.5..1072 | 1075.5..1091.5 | 0.4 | 14.6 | 15.5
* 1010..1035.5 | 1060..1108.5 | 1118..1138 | -2.3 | 14.2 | 15.2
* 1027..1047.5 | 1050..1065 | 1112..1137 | 4.2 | 14.4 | 15.3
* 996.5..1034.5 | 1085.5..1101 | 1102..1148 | -0.4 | 15.1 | 15.4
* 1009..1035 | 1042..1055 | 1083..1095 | 4.4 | 14.3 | 15.4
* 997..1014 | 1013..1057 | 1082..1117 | 9.4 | 16.6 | 15.6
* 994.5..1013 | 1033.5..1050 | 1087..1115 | 2.6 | 16.8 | 15.8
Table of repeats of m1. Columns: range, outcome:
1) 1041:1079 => 12.7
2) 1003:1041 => 15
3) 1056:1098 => 14.9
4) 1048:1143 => 14.6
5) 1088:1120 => 15.7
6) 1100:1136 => 15.5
